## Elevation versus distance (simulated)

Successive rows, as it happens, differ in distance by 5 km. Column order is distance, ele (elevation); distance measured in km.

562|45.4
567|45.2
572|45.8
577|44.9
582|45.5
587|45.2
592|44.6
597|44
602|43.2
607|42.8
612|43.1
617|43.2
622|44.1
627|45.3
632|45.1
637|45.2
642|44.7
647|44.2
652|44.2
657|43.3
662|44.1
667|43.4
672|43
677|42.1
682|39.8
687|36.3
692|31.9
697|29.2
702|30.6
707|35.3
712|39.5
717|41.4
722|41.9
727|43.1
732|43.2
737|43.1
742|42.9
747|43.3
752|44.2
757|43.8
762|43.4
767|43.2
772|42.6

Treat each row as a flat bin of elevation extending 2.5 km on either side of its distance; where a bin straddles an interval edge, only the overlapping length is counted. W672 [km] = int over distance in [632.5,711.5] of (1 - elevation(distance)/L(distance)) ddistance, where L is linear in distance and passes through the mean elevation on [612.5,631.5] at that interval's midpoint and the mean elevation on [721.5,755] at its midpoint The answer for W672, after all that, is 6.9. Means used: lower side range 44.2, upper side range 43.2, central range 39.9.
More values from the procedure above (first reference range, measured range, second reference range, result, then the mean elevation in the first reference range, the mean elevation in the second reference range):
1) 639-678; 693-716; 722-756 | 4.97 km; 43.7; 43.2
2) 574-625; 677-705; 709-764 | 5.70 km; 44.1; 42.6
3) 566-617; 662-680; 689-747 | -0.97 km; 44.3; 38.6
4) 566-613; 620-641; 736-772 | -0.36 km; 44.4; 43.4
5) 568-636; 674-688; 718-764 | 1.23 km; 44.4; 43.1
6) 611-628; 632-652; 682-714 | -1.75 km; 43.9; 34.2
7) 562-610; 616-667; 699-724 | -3.55 km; 44.6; 37.5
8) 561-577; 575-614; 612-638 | 0.67 km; 45.4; 44.4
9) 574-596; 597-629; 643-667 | 0.68 km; 45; 43.9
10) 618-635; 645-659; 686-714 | -1.06 km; 44.7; 33.6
